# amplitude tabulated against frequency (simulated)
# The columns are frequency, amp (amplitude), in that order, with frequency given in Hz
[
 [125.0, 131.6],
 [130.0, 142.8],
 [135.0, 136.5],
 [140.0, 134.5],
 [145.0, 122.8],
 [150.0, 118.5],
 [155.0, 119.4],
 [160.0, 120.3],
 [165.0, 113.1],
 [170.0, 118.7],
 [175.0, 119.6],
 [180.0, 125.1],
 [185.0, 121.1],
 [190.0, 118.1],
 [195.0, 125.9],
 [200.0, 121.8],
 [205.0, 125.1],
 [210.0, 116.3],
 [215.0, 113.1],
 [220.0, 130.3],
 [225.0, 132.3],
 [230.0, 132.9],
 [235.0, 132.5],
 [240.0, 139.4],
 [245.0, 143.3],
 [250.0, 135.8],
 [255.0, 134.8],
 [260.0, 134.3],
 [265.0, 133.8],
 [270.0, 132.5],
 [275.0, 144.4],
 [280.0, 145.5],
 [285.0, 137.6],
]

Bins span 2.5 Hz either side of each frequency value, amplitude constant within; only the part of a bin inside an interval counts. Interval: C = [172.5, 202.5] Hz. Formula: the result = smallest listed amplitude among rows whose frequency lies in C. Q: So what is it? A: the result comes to 118.1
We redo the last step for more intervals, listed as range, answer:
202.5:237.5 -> 113.1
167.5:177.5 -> 118.7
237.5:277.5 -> 132.5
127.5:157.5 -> 118.5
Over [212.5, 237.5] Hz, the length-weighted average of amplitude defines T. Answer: 128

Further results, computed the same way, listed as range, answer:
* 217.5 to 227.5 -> 131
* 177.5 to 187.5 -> 123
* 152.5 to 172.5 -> 118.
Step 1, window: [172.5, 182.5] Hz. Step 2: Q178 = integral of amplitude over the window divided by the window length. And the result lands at 122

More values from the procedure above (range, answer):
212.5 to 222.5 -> 122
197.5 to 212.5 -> 121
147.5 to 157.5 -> 119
